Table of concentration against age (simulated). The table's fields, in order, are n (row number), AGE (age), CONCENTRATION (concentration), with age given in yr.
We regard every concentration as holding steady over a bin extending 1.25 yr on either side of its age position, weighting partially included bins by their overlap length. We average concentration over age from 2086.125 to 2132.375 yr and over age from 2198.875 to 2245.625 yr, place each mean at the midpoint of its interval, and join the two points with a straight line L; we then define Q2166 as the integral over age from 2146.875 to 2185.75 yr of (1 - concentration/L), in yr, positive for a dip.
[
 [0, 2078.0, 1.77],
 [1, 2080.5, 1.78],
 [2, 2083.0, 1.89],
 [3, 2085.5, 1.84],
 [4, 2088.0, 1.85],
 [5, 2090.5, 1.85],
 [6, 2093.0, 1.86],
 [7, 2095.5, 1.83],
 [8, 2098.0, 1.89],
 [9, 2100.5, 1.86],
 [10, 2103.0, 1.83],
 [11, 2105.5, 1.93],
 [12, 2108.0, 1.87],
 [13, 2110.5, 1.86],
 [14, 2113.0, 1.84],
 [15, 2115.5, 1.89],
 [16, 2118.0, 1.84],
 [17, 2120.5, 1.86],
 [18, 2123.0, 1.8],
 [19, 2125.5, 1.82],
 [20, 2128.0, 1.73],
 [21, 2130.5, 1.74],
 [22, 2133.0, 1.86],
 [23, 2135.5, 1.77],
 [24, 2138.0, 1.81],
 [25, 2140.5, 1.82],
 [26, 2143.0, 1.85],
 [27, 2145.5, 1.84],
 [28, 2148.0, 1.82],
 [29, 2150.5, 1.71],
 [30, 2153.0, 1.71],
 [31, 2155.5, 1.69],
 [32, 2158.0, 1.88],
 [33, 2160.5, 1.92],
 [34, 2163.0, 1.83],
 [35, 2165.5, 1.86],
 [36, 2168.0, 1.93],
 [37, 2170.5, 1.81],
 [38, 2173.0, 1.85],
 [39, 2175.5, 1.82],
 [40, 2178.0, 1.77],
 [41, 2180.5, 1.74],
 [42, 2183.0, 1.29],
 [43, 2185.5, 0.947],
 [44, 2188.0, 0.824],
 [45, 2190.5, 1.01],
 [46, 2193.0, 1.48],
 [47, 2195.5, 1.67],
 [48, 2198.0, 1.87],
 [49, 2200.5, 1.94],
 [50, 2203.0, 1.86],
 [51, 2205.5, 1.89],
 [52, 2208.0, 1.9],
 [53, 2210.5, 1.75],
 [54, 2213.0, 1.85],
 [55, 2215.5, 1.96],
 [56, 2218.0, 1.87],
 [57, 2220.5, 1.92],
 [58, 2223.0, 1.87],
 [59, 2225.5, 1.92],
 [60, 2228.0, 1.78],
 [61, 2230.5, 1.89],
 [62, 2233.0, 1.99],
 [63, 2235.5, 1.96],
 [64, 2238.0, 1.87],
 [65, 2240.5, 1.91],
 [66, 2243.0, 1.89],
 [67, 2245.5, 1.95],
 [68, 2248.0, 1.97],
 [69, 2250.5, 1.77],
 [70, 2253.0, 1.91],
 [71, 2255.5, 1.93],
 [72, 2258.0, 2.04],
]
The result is 2.6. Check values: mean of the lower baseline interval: 1.84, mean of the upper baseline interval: 1.89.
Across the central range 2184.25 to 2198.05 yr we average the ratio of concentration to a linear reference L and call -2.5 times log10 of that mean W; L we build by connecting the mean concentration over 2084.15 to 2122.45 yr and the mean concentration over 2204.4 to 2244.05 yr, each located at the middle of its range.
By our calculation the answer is 0.44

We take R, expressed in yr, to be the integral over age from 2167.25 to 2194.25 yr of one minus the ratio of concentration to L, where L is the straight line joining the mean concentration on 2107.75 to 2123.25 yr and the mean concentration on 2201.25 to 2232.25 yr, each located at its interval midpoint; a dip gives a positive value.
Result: 5.5 yr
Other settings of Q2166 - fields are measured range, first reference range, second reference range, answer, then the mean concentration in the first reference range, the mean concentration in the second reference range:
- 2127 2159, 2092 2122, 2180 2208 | -1.3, 1.86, 1.51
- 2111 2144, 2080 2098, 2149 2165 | 0.0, 1.85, 1.79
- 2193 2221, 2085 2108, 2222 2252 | 0.7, 1.86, 1.9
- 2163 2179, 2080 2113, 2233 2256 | 0.4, 1.86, 1.91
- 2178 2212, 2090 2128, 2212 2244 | 5.8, 1.85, 1.9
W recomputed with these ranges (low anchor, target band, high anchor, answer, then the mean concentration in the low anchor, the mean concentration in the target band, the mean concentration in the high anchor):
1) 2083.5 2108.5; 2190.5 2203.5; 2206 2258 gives 0.12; 1.86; 1.69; 1.9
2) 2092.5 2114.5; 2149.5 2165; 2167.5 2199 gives -0.10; 1.86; 1.79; 1.53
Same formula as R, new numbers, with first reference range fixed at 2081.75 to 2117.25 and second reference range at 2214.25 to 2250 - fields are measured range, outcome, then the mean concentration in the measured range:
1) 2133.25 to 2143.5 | 0.3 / 1.81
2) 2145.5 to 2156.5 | 0.8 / 1.75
